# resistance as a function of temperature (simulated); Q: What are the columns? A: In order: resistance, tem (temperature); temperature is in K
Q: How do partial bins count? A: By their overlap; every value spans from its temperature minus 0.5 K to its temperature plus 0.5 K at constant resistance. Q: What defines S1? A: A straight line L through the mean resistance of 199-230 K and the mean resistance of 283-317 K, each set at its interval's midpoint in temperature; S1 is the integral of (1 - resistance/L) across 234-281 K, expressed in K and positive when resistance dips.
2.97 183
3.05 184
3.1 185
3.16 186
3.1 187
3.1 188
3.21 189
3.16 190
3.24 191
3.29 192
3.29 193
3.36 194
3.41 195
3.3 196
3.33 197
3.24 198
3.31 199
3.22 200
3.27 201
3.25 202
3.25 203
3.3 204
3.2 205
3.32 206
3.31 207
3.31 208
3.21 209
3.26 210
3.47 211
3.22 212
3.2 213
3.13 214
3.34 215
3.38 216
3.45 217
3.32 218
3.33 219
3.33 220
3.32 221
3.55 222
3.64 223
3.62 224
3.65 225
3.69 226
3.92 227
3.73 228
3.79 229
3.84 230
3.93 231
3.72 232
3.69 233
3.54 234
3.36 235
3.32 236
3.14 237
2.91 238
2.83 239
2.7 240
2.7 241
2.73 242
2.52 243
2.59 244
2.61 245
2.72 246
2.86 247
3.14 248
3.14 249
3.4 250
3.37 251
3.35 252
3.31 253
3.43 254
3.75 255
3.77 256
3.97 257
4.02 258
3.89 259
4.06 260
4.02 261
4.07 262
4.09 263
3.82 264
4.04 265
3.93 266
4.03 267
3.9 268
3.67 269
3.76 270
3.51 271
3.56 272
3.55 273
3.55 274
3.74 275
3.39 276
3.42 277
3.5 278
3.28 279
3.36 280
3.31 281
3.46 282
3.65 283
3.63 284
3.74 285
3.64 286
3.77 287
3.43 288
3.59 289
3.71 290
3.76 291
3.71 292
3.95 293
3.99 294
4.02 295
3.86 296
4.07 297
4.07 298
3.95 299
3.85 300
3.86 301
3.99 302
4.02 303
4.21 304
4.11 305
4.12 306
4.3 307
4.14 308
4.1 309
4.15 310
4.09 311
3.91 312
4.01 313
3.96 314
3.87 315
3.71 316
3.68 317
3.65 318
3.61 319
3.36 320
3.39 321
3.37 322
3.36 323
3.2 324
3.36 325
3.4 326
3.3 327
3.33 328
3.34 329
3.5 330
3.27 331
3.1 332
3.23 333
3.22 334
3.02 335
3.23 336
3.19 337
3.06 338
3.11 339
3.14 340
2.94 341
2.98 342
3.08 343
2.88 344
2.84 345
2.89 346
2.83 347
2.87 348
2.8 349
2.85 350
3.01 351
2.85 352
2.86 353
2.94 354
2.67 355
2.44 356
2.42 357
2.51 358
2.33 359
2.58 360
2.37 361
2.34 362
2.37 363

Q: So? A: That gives 3.0 K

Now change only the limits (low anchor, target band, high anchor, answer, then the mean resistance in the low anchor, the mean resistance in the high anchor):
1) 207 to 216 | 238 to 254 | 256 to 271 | 3.3 K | 3.28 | 3.93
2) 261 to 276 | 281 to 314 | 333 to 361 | -4.3 K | 3.79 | 2.87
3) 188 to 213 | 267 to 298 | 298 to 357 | -2.8 K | 3.28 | 3.4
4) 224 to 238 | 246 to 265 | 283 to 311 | 0.5 K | 3.61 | 3.91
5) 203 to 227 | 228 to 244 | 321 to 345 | 0.5 K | 3.38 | 3.2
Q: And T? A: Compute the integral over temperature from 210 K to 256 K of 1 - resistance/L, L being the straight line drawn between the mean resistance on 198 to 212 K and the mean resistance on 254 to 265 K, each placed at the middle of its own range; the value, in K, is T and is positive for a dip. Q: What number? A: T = 3.72 K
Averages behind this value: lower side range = 3.28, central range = 3.31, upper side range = 3.93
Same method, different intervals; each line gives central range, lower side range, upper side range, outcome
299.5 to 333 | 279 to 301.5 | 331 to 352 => -3.3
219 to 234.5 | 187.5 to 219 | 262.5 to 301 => -1.1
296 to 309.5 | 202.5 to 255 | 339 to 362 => -4.9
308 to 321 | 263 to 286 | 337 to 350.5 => -2.4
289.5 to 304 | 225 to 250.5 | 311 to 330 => -1.9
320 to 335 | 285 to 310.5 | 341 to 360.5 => -0.1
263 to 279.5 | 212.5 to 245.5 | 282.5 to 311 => 0.0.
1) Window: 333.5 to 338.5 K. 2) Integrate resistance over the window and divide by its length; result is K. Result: 3.14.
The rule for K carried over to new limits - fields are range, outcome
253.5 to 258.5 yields 3.79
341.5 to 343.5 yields 3.03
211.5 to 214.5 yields 3.18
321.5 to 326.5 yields 3.34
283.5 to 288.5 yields 3.64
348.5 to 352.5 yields 2.88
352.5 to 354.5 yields 2.9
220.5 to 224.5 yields 3.53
